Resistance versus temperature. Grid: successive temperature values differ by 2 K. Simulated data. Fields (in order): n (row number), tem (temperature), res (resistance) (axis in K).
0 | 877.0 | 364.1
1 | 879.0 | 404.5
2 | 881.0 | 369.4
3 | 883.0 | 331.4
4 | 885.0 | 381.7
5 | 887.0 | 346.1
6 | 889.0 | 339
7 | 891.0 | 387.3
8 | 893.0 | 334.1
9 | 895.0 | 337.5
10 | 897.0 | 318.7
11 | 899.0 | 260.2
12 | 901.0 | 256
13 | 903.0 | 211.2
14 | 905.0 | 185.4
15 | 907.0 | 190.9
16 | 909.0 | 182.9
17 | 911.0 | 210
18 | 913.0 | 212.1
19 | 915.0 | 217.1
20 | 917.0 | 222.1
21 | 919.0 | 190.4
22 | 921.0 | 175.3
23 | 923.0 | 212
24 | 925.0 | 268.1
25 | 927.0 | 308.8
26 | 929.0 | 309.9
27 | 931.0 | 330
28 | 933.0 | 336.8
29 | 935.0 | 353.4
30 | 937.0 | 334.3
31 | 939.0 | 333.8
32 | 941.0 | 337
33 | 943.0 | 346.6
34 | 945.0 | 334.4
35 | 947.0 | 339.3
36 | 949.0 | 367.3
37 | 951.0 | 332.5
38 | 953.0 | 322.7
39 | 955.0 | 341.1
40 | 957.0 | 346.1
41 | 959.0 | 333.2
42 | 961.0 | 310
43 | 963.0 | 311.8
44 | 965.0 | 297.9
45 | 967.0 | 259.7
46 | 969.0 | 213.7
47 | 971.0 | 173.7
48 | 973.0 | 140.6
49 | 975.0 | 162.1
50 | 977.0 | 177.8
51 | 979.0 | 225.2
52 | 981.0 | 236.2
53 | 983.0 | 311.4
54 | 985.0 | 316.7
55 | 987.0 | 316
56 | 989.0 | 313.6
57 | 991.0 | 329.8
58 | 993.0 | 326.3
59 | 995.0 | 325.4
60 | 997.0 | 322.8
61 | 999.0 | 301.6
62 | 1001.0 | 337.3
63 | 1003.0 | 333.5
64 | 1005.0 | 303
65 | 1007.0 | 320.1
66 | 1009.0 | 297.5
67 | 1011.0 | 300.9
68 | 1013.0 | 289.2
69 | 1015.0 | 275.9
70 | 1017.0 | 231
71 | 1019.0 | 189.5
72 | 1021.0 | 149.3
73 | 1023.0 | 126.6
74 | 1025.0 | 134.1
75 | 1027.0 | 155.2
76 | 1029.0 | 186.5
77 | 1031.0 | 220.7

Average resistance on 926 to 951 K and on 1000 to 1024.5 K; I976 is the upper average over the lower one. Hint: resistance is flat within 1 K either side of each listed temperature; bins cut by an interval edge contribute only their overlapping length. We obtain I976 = 0.77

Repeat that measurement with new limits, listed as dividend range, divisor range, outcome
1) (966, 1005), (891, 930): 1.10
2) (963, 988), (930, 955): 0.70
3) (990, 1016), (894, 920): 1.36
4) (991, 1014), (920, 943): 1.04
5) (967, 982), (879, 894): 0.54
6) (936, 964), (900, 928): 1.54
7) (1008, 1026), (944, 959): 0.65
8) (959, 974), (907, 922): 1.24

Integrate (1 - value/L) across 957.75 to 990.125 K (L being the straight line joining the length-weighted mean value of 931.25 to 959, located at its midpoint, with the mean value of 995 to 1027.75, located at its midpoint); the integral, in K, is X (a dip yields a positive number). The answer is 4.93 K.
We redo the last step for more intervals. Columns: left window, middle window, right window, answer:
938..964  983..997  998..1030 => -2.1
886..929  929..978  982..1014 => -2.2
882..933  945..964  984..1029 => -4.5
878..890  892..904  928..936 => 2.3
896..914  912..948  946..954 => 0.6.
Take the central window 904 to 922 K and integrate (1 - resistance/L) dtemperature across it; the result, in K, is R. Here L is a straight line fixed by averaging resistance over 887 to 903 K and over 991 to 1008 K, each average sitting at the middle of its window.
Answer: 6.7 K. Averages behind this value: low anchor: 314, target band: 198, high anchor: 322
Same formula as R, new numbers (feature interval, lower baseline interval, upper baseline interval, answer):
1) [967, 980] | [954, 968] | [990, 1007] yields 5.28 K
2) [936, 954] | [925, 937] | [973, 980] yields -3.86 K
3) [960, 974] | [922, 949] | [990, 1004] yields 3.42 K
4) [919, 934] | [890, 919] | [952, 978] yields -1.04 K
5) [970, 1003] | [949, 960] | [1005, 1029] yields 0.52 K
